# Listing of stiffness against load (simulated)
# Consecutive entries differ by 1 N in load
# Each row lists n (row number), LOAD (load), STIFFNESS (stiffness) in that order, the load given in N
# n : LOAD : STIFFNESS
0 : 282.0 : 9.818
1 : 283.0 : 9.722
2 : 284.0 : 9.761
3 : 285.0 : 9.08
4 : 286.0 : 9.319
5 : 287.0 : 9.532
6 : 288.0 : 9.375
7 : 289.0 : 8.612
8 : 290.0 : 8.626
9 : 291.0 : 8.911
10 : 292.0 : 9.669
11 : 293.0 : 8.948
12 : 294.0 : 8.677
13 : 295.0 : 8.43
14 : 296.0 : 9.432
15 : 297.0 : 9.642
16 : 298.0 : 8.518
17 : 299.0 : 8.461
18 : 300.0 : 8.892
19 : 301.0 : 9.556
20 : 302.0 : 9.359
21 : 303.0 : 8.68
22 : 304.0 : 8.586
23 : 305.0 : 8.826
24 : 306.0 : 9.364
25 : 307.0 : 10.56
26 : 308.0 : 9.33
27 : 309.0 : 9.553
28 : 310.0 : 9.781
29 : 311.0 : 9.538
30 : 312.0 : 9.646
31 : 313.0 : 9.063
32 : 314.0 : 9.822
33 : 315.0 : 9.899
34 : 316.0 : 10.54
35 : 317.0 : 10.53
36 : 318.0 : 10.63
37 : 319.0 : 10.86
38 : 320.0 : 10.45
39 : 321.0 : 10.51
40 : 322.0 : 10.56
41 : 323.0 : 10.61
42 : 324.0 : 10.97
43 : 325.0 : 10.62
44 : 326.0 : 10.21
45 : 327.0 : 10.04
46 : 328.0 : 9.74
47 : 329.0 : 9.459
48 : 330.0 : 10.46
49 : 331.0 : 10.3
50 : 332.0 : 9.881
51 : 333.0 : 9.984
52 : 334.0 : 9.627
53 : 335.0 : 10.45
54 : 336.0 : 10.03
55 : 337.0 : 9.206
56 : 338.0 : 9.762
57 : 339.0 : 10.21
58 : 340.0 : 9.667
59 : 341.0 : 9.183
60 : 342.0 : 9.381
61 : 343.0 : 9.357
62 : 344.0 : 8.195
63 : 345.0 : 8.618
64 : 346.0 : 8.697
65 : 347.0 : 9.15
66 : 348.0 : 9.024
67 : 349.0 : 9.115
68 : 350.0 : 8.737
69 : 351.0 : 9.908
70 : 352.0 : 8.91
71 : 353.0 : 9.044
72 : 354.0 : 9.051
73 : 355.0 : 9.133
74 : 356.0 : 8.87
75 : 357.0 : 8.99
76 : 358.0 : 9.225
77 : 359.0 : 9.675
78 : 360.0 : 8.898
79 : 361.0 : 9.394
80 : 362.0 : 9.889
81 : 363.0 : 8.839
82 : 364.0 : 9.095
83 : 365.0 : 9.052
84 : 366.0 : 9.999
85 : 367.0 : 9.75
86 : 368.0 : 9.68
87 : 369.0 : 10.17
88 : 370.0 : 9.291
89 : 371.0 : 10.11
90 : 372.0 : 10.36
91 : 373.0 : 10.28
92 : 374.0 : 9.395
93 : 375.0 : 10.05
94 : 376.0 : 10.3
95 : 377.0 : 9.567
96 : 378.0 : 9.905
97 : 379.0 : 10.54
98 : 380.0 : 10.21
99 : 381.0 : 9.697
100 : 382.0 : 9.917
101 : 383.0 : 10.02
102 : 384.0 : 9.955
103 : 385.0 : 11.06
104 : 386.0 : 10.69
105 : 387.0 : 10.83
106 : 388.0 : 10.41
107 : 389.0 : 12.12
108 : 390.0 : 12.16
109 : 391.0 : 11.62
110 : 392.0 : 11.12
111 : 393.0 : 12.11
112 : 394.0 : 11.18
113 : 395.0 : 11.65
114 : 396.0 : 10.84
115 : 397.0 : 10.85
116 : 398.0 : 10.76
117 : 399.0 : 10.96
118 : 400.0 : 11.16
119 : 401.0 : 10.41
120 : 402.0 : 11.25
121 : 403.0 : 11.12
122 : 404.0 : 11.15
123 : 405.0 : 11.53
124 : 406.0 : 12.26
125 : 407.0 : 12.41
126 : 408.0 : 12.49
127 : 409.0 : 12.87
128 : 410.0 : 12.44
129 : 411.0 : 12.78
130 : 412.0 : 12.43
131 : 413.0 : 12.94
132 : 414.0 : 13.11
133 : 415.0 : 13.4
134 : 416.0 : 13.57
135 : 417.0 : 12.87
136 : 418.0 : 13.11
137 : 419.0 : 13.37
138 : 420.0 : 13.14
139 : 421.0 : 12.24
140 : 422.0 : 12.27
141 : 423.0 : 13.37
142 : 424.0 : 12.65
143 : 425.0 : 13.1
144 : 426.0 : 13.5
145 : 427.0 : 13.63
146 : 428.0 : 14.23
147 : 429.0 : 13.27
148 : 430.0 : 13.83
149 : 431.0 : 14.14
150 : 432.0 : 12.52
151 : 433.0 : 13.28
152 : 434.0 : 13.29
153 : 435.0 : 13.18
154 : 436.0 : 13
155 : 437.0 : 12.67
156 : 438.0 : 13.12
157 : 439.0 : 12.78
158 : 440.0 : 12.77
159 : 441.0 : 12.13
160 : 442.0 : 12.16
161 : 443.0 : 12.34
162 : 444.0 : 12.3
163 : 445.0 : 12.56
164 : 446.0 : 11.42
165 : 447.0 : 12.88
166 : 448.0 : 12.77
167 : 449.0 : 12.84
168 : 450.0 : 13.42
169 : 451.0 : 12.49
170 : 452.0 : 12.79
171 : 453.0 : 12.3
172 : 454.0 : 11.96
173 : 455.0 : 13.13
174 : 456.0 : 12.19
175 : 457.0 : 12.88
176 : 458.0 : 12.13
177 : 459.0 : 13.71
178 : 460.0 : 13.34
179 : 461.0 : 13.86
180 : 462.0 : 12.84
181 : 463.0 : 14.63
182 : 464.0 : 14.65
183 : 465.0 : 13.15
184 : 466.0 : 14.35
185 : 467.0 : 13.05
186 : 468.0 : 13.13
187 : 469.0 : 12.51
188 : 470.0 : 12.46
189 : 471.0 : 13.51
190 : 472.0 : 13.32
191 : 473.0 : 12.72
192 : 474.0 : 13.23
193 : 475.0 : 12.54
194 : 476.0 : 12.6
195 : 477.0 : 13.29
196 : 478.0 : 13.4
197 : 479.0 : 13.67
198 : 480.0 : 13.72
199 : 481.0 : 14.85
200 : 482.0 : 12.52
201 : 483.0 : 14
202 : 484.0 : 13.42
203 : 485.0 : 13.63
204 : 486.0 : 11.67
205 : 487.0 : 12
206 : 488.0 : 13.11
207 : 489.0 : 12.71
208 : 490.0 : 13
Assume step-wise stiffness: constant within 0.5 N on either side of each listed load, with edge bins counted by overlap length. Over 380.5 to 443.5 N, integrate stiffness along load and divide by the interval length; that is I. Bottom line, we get 12.2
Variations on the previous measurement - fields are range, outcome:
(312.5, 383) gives 9.73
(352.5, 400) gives 10.2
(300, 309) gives 9.28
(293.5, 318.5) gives 9.41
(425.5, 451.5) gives 12.9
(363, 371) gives 9.56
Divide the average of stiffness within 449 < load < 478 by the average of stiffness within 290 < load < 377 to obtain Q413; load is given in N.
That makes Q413 1.37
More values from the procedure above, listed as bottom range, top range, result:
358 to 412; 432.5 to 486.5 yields 1.22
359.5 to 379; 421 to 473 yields 1.34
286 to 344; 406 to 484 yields 1.35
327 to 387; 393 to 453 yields 1.30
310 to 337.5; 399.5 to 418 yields 1.21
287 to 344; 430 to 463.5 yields 1.33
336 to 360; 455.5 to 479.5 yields 1.44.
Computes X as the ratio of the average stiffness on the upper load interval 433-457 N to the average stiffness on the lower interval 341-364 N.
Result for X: 1.4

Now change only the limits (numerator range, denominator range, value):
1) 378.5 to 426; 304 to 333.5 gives 1.17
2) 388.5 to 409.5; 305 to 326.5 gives 1.14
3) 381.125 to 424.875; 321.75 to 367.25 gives 1.24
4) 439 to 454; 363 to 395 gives 1.21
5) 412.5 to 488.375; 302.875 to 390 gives 1.33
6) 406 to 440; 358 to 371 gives 1.37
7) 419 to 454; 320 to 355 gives 1.33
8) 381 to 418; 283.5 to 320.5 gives 1.23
